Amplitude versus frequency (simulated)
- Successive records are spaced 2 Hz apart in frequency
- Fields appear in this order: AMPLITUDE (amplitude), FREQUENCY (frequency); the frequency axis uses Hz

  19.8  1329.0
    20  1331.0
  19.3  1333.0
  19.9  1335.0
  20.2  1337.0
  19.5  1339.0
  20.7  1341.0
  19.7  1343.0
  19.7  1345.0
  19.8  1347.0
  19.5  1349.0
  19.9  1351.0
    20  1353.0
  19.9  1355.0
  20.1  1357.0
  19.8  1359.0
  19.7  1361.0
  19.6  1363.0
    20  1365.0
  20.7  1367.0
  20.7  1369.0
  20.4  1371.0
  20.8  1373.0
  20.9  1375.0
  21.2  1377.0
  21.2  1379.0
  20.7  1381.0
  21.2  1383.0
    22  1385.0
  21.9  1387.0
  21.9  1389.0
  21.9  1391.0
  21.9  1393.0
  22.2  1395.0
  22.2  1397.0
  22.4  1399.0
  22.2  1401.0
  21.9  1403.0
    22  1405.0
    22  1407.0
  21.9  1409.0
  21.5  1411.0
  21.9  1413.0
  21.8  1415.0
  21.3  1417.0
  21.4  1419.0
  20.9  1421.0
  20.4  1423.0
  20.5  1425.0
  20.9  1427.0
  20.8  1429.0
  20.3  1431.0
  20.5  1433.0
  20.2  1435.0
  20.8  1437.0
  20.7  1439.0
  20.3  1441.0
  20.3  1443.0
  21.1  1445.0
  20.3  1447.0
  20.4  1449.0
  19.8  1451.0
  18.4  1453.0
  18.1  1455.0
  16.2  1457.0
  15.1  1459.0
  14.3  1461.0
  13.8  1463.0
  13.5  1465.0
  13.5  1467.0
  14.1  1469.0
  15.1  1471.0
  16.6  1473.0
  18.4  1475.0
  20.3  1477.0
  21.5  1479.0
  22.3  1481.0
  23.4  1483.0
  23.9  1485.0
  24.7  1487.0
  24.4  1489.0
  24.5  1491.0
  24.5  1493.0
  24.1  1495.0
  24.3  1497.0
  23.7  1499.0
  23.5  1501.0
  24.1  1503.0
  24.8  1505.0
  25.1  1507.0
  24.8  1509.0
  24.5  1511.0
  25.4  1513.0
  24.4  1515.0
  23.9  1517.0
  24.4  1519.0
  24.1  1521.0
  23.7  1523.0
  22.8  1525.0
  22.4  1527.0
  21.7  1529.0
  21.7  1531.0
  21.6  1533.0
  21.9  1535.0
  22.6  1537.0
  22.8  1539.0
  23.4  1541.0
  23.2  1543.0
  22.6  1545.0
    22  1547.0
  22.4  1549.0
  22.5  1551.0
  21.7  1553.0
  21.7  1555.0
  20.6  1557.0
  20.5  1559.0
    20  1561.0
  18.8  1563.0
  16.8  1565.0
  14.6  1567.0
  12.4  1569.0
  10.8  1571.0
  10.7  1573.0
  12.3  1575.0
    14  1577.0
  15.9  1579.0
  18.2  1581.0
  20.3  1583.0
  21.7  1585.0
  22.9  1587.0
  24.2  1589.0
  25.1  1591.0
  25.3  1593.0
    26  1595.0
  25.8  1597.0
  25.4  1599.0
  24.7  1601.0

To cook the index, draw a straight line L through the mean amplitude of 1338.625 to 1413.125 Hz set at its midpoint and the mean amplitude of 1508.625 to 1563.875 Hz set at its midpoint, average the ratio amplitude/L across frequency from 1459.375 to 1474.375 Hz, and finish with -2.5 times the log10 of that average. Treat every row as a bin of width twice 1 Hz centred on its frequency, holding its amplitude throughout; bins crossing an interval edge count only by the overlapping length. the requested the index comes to 0.44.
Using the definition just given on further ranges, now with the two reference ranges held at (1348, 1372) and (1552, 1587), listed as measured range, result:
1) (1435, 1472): 0.07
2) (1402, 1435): -0.11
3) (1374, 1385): -0.07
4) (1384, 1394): -0.12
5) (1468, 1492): -0.13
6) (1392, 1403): -0.14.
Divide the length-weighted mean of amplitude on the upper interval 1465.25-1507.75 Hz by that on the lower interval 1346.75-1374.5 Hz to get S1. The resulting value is 1.07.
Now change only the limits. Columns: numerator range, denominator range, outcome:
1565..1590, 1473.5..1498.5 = 0.72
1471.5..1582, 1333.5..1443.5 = 1.02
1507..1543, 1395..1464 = 1.15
